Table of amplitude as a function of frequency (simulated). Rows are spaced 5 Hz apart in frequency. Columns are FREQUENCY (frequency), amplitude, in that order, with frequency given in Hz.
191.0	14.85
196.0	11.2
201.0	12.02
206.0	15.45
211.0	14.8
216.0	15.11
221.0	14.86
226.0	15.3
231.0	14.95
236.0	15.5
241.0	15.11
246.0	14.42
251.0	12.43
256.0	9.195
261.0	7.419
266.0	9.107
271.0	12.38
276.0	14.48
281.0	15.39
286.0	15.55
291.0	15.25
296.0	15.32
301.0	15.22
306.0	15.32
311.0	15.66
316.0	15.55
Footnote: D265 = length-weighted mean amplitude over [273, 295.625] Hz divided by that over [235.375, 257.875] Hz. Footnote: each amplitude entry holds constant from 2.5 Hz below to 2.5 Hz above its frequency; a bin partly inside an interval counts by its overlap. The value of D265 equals 1.1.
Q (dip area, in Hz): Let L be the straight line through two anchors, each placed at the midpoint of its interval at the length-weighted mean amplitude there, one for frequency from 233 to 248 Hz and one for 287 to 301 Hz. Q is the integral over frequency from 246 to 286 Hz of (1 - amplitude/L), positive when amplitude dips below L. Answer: 8.6 Hz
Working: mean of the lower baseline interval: 15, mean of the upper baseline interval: 15.3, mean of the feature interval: 11.9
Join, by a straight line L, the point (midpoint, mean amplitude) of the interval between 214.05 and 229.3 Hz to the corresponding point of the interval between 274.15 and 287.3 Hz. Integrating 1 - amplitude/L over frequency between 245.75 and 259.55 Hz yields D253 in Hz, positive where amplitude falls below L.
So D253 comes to 3.5 Hz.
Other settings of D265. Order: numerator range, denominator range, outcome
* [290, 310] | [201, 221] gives 1.04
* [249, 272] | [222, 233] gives 0.66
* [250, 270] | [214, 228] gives 0.63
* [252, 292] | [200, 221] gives 0.84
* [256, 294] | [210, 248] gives 0.84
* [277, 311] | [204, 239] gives 1.01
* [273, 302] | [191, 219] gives 1.09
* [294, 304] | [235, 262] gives 1.23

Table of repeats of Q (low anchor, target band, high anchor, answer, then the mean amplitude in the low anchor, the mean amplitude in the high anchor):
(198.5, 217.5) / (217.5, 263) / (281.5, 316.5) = 4.1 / 14.3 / 15.4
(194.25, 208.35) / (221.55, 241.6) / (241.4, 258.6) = -4.1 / 13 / 12.4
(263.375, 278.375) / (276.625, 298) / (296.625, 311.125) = -2.7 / 11.9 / 15.3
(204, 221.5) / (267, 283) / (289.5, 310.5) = 1.8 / 15.1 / 15.3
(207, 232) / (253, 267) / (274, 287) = 6.0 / 15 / 15.1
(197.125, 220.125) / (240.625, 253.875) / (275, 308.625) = 0.9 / 14.2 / 15.3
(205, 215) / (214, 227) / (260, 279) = -0.6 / 15.1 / 11.2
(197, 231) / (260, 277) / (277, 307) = 4.8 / 14.5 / 15.3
